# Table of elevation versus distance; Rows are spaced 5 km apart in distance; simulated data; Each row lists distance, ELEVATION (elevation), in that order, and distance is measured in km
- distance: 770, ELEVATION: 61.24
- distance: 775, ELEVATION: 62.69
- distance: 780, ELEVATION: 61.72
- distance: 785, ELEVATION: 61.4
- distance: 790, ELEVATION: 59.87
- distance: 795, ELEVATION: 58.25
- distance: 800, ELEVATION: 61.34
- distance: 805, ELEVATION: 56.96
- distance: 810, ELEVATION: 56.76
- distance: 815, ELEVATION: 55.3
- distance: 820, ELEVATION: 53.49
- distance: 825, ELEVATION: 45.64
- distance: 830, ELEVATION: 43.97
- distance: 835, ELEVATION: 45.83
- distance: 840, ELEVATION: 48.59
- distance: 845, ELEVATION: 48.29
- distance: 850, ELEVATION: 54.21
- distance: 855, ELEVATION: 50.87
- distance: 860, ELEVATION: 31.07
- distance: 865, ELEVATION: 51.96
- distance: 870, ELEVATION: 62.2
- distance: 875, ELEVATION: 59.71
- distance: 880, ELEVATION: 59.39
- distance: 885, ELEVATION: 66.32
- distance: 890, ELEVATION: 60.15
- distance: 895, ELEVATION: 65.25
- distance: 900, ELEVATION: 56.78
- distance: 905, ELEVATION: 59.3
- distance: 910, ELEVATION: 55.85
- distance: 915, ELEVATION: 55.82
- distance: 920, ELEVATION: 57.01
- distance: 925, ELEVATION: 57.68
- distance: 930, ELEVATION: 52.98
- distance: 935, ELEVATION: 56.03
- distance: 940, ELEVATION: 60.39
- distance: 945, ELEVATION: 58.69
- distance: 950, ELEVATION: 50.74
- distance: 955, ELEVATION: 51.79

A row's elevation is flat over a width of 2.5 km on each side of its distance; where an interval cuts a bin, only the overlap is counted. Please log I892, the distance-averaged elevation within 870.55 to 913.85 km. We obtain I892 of 60.3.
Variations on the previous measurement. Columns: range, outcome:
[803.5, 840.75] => 50.8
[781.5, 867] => 52.1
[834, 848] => 48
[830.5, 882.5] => 50.9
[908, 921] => 56.2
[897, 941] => 56.8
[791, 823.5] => 56.8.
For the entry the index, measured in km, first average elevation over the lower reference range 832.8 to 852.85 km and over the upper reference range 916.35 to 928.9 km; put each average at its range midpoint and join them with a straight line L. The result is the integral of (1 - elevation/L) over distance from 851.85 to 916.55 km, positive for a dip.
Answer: -3.99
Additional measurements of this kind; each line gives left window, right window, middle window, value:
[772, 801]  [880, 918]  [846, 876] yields 4.5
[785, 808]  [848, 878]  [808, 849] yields 4.3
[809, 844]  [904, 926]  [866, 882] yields -1.8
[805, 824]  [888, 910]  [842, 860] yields 2.7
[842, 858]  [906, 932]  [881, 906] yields -3.5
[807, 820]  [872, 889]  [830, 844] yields 2.7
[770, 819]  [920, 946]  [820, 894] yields 7.5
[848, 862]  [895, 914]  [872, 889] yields -3.1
